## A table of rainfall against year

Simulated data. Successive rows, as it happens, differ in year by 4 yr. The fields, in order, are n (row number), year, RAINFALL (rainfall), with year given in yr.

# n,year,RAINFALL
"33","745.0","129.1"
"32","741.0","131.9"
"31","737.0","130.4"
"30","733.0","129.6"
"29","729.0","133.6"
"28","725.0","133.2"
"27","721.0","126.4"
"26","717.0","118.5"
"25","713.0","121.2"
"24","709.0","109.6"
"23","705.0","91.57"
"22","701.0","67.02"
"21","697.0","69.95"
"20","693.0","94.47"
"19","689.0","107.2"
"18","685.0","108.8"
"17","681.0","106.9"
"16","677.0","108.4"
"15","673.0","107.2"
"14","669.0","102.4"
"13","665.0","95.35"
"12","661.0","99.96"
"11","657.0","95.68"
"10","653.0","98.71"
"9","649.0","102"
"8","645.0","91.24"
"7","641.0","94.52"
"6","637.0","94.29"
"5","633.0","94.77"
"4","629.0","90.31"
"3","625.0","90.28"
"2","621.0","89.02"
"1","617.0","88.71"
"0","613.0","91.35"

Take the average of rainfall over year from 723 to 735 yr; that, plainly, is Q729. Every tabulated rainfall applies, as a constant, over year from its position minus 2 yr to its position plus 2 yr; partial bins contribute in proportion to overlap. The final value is 132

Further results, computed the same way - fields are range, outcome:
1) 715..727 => 126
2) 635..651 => 95.5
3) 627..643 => 93.5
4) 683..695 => 103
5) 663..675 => 102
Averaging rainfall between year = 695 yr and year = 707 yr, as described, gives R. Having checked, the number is 76.2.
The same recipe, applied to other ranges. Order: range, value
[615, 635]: 90.6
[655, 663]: 97.8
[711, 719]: 120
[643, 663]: 97.5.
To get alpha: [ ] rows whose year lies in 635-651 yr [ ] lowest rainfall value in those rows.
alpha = 91.24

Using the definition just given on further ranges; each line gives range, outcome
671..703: 67.02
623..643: 90.28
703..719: 91.57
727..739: 129.6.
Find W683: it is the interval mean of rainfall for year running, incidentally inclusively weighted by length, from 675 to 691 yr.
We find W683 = 108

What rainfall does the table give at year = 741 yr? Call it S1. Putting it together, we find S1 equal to 131.9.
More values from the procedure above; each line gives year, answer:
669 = 102.4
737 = 130.4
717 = 118.5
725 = 133.2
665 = 95.35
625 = 90.28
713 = 121.2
